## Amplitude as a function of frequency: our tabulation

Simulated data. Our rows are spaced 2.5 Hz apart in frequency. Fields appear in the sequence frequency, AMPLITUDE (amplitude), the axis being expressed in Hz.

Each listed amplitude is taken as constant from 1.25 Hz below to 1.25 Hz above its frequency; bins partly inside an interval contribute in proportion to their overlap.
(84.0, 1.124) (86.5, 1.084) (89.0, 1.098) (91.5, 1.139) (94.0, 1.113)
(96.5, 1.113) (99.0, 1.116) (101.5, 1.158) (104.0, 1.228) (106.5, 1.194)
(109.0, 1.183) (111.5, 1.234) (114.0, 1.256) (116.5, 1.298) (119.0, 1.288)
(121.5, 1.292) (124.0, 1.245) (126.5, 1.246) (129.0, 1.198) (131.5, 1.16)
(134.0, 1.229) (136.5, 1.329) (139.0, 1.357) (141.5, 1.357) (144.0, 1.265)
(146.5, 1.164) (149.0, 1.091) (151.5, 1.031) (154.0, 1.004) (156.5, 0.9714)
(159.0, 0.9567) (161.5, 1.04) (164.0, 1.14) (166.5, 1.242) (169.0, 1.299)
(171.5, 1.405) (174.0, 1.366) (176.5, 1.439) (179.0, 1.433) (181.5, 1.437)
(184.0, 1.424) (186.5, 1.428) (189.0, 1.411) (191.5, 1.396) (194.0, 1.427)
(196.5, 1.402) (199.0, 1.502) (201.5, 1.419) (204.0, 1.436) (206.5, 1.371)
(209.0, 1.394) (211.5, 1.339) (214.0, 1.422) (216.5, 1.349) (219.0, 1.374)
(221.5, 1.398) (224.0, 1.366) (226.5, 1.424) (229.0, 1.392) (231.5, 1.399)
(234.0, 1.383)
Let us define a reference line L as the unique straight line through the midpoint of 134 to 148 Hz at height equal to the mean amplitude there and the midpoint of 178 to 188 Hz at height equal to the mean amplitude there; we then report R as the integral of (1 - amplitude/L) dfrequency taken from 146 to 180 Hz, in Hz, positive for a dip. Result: 4.5 Hz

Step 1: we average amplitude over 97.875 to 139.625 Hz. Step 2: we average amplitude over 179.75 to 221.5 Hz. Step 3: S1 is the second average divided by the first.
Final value 1.14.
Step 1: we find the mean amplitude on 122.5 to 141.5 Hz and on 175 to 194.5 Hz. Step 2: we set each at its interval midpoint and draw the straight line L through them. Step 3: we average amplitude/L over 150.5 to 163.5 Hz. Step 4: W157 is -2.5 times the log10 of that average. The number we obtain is 0.307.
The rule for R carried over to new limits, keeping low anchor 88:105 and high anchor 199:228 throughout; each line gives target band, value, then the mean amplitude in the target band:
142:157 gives 1.7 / 1.11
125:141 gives -0.5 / 1.26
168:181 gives -0.8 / 1.39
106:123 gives -1.1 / 1.25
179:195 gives -1.0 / 1.42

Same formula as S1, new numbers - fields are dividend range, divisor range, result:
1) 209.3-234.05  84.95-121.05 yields 1.17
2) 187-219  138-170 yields 1.23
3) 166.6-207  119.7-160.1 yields 1.19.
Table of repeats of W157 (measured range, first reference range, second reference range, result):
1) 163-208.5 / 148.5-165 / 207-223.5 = -0.159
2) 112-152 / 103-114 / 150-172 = -0.066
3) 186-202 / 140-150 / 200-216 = -0.053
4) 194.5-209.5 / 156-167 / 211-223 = -0.103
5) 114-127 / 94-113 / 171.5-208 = -0.046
